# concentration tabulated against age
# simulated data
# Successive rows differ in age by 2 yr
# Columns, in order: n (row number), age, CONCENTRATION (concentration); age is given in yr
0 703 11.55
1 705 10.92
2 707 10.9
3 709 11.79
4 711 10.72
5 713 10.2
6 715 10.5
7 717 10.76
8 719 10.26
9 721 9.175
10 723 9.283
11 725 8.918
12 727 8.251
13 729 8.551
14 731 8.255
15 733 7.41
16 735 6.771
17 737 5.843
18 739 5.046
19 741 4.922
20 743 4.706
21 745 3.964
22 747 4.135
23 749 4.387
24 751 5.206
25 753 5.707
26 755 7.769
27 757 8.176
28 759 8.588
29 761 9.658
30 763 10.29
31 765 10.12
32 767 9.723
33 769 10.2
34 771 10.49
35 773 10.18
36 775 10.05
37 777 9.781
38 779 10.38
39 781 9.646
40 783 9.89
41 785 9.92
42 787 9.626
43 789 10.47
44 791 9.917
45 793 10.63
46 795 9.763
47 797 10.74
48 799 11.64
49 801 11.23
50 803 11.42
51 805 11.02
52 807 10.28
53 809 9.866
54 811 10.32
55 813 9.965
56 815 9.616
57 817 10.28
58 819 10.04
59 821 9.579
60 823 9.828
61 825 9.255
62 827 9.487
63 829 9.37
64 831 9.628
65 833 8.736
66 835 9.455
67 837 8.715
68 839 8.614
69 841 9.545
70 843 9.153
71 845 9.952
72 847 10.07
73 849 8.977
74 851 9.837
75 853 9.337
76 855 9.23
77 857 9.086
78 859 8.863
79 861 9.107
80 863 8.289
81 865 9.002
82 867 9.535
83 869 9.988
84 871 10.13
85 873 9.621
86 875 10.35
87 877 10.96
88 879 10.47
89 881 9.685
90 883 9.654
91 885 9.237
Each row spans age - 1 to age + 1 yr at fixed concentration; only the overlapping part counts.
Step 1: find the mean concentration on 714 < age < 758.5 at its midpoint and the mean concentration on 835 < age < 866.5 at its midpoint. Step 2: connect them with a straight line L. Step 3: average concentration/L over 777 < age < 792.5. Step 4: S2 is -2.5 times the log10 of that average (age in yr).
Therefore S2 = -0.23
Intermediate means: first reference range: 7.2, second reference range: 9.2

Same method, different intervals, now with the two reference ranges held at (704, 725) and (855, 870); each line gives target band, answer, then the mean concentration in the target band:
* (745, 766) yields 0.35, 7.24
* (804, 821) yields -0.06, 10.1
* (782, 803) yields -0.08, 10.4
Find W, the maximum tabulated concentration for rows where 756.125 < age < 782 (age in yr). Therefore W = 10.49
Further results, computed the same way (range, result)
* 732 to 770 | 10.29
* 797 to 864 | 11.64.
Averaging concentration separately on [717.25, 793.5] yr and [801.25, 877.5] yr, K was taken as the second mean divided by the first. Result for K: 1.16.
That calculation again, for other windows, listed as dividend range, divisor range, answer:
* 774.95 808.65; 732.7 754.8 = 1.96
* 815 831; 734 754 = 1.91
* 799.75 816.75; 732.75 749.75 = 2.03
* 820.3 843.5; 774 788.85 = 0.93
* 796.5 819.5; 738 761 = 1.80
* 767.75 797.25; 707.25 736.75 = 1.09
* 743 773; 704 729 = 0.77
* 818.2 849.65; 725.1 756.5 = 1.52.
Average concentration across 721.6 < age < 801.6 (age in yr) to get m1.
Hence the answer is 8.5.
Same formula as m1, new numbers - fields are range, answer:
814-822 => 9.88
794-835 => 10.1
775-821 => 10.3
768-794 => 10.1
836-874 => 9.32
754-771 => 9.38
